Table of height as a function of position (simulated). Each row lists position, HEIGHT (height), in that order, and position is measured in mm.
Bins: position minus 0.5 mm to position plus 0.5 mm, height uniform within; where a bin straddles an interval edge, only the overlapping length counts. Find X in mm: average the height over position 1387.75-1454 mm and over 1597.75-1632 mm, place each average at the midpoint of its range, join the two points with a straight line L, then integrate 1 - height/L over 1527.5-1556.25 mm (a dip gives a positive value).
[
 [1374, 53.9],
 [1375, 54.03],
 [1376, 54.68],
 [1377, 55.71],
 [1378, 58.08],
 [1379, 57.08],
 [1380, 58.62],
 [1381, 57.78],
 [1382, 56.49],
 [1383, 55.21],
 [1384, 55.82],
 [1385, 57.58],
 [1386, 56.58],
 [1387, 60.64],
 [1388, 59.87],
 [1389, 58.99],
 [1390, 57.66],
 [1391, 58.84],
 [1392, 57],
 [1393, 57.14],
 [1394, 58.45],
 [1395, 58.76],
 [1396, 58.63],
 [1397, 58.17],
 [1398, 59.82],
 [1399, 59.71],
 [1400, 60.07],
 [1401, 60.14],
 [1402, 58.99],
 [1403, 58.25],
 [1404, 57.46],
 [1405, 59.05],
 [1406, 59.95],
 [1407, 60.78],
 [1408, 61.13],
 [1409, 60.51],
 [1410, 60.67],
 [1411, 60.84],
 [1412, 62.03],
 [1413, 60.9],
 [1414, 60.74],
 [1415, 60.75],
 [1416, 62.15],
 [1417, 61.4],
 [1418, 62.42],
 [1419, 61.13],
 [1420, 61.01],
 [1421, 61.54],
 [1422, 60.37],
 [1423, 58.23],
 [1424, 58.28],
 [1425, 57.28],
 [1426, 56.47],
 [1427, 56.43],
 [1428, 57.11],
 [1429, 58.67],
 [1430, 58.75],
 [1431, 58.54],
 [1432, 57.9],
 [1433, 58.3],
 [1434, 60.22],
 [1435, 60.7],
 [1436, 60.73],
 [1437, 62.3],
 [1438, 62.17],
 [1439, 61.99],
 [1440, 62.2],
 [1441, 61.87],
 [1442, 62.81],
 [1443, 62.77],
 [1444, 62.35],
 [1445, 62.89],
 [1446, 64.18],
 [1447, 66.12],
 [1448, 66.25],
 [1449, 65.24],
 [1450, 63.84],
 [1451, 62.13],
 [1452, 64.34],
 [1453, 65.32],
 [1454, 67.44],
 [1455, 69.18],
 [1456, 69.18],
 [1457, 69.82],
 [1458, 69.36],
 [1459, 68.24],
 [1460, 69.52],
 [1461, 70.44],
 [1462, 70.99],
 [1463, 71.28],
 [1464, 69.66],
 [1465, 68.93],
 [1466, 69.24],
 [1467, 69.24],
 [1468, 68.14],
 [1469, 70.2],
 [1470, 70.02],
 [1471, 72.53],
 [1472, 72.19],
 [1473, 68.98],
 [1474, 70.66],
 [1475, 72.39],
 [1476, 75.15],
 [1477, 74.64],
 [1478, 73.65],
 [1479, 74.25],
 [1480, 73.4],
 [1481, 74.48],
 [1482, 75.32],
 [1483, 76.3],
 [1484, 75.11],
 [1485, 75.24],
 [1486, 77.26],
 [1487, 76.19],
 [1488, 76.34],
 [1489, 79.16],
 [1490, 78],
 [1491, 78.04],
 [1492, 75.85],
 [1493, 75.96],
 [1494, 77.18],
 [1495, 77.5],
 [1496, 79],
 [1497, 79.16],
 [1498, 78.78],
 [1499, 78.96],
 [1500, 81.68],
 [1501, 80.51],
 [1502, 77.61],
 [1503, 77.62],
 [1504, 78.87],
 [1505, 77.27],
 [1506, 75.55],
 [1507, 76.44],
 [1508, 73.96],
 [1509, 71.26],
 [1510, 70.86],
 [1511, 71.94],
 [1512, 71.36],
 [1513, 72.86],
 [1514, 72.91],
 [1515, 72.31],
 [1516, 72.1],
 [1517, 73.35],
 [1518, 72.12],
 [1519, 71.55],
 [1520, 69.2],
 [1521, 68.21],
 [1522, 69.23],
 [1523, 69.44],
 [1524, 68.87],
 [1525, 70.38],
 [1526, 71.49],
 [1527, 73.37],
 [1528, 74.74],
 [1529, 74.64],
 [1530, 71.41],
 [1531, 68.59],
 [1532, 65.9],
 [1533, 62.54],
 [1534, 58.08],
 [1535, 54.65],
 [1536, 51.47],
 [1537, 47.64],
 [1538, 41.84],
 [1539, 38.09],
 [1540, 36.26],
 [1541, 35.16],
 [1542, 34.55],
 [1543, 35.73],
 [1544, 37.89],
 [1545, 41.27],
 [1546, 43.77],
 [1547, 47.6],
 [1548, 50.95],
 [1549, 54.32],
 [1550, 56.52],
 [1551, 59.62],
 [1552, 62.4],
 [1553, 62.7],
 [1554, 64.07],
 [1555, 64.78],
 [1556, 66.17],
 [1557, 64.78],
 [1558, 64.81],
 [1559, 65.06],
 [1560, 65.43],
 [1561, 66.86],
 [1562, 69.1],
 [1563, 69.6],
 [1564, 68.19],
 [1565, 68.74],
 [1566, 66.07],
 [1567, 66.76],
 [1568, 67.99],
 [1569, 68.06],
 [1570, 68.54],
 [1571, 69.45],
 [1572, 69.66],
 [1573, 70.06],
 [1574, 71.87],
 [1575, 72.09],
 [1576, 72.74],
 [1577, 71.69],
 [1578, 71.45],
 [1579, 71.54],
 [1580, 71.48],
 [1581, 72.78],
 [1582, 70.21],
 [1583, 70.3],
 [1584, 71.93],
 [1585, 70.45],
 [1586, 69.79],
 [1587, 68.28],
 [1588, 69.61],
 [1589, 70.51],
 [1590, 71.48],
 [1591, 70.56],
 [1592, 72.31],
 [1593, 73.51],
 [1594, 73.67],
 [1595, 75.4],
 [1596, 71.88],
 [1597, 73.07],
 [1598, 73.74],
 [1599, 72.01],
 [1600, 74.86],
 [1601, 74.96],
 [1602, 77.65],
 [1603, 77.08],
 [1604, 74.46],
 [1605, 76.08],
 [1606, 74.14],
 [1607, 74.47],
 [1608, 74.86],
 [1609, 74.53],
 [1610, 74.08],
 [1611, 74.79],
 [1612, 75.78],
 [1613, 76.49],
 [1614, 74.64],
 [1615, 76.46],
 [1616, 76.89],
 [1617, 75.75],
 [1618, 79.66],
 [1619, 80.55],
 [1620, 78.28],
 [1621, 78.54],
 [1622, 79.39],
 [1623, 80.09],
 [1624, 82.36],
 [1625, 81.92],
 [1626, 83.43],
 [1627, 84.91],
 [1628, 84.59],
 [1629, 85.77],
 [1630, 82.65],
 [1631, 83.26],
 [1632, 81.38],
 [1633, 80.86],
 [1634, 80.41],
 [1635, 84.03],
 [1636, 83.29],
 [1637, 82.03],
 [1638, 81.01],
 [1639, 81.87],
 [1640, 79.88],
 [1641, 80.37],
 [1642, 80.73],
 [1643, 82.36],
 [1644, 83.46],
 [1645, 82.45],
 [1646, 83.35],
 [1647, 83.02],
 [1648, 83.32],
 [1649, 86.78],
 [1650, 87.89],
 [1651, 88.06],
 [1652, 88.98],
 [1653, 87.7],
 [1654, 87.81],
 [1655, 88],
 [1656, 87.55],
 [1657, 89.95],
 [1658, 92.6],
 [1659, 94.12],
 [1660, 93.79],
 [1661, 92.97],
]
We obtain 7.08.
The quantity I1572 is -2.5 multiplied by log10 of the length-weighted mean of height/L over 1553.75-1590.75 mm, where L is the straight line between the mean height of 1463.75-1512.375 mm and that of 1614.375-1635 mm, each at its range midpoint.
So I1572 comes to 0.14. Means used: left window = 74.8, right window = 80.9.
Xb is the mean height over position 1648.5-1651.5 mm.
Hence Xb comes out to 87.6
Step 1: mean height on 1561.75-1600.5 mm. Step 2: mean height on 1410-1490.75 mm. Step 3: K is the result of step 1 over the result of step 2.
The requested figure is 1.07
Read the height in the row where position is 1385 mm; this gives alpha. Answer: 57.58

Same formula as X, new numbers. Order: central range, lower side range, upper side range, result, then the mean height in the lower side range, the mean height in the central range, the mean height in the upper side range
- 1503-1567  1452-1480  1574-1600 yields 7.2 mm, 70.3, 63.1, 71.8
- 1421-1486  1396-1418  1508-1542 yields -4.7 mm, 60.2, 66.3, 64.4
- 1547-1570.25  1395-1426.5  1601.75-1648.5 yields 3.0 mm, 59.9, 64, 79.7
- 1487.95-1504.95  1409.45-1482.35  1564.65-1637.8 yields -2.5 mm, 65.1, 78.3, 75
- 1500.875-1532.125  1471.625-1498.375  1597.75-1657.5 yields 1.6 mm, 75.6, 72.7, 80.6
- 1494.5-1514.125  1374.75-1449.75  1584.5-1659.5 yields -2.3 mm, 59.7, 76.3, 79.4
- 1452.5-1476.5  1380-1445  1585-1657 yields -2.1 mm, 59.6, 69.9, 79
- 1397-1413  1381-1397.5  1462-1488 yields 0.2 mm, 57.9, 59.9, 72.6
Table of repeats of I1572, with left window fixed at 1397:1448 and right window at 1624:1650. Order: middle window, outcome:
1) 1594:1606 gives 0.061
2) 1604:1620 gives 0.059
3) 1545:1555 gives 0.309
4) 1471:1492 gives -0.126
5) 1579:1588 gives 0.096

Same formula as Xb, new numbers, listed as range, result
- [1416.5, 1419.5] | 61.7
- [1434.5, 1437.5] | 61.2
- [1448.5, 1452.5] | 63.9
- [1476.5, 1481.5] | 74.1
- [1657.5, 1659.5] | 93.4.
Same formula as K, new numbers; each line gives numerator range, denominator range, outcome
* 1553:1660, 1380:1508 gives 1.15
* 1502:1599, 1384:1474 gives 1.05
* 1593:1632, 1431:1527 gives 1.09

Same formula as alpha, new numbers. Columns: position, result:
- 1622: 79.39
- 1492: 75.85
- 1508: 73.96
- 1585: 70.45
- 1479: 74.25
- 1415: 60.75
